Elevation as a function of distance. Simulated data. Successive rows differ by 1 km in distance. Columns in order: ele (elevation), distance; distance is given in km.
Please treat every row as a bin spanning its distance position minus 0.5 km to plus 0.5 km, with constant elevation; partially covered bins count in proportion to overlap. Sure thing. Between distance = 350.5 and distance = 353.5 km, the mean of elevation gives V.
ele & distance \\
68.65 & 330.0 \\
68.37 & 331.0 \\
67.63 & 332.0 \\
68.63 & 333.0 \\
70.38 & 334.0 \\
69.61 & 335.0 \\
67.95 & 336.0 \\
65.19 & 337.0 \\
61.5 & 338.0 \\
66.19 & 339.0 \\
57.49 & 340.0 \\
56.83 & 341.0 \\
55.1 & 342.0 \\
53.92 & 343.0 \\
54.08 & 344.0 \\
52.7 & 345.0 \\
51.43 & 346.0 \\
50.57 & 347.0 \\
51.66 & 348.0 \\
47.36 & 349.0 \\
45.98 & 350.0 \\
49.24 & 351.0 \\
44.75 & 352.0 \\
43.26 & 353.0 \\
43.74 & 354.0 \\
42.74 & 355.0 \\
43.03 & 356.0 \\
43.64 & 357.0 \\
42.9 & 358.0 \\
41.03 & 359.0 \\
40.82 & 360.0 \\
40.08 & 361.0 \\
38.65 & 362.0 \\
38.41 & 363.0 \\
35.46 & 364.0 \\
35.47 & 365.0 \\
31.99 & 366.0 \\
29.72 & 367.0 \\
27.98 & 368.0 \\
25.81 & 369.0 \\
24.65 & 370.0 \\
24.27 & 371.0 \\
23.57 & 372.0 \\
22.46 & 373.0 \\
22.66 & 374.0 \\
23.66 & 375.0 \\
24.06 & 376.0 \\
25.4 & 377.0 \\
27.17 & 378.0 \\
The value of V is 45.8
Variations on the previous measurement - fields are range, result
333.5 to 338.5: 66.9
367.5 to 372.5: 25.3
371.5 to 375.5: 23.1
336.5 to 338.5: 63.3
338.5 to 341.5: 60.2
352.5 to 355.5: 43.2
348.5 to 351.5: 47.5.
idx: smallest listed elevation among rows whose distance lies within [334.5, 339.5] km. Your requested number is 61.5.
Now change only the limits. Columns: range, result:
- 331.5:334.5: 67.63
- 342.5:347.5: 50.57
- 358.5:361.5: 40.08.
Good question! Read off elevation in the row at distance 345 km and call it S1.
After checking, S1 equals 52.7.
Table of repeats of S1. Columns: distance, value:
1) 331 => 68.37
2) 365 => 35.47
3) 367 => 29.72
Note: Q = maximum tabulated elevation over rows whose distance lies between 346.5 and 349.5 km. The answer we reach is 51.66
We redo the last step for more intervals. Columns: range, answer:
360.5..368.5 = 40.08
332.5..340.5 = 70.38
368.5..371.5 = 25.81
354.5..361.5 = 43.64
